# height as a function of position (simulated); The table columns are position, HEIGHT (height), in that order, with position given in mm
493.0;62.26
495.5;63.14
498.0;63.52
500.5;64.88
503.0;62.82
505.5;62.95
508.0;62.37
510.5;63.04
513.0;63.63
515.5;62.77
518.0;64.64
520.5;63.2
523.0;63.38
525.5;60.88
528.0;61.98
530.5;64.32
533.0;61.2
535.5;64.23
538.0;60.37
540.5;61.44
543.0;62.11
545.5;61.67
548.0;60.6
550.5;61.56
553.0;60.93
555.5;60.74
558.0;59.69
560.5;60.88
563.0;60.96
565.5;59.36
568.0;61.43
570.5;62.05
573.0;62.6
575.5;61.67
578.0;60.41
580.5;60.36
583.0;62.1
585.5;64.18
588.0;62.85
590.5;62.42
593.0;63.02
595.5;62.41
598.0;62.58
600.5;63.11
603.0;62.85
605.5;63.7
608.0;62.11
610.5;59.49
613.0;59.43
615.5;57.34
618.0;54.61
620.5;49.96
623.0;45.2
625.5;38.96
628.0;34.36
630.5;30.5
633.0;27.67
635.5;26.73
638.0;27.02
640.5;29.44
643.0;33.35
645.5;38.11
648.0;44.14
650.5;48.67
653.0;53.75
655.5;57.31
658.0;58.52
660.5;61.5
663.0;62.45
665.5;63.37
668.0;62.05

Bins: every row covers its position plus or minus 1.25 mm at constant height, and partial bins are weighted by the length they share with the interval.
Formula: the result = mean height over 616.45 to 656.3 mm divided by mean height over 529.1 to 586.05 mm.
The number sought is 0.65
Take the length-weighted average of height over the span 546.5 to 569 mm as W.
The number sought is 60.7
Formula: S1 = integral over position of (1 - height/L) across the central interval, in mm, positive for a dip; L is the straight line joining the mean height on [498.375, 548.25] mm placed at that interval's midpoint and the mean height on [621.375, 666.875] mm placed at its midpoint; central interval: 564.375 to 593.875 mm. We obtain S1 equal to -4.4 mm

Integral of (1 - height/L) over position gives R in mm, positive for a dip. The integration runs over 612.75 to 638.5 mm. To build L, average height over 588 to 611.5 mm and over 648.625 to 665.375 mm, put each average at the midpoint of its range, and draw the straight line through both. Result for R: 8.3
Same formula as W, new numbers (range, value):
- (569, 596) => 62.2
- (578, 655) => 50.6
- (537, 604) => 61.6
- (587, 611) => 62.5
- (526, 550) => 61.9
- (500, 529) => 63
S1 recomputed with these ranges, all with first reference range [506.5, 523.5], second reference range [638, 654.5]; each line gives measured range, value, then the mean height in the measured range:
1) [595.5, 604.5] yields -2.66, 62.8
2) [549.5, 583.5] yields -4.25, 61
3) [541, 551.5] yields -0.66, 61.5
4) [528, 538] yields -0.43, 62.7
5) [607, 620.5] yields -3.41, 57.7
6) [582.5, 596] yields -3.37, 62.9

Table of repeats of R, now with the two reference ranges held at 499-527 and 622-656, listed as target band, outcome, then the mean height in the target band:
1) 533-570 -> -3.91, 61.2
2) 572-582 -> -2.19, 61.2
